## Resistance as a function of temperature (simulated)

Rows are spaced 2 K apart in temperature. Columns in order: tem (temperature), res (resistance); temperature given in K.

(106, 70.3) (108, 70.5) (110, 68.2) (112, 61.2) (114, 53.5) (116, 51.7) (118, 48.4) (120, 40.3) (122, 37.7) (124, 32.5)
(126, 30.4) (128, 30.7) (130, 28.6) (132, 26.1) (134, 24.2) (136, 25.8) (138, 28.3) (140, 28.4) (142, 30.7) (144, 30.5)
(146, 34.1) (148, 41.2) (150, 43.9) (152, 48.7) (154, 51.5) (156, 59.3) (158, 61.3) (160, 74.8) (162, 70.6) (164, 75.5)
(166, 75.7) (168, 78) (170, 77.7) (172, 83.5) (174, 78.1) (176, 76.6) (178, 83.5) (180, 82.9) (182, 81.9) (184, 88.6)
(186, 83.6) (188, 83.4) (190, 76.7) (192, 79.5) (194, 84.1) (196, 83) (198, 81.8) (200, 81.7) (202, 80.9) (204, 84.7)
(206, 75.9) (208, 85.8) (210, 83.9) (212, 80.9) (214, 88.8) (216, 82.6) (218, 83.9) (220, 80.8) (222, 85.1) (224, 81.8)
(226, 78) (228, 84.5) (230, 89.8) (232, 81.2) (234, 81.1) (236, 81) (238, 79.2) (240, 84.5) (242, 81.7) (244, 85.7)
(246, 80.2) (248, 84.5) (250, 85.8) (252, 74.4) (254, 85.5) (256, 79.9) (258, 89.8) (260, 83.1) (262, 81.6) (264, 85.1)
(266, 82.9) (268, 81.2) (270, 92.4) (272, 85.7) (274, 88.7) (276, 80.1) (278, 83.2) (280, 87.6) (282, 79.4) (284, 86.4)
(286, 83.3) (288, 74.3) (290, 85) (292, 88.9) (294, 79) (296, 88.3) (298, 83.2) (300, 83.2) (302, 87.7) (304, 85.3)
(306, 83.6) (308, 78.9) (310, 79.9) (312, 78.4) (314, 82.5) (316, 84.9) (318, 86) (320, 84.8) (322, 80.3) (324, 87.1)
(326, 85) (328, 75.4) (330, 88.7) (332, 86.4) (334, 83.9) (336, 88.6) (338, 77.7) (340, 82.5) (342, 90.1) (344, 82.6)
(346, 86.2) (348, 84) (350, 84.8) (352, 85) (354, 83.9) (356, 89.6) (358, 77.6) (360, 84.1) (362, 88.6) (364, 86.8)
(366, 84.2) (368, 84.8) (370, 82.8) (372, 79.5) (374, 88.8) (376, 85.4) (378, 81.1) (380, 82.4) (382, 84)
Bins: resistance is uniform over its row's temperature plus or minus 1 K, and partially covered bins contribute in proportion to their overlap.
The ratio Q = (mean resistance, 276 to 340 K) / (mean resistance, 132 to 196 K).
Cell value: 1.34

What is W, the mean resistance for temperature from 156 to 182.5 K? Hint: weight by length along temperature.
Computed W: 76.2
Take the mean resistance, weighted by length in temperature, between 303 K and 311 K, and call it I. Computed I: 81.9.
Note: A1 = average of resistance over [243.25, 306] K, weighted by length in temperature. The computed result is 83.9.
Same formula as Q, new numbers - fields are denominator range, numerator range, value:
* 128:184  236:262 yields 1.48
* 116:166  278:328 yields 1.95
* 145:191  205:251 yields 1.18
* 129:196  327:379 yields 1.39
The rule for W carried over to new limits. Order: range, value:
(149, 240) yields 78.2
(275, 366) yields 83.8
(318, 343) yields 84.3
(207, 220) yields 84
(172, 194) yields 81.7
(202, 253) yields 82.6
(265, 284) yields 84.7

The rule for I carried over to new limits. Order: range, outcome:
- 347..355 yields 84.4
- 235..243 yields 81.6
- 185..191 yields 81.2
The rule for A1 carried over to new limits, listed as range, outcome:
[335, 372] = 84.5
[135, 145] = 28.7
